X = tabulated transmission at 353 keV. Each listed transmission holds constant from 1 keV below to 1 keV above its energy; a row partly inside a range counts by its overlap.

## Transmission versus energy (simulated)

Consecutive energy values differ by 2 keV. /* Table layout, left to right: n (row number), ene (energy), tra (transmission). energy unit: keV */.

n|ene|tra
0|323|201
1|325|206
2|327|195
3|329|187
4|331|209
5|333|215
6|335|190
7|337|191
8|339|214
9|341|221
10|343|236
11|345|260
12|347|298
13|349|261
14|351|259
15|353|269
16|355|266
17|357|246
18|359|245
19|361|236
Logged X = 269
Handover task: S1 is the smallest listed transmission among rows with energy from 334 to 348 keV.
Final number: 190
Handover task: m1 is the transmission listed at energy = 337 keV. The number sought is 191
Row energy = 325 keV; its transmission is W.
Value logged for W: 206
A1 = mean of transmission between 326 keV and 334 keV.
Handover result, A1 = 202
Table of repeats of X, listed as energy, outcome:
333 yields 215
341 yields 221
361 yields 236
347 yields 298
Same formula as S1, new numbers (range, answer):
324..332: 187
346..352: 259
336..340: 191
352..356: 266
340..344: 221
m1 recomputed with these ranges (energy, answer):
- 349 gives 261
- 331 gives 209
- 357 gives 246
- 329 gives 187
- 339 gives 214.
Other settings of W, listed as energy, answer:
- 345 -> 260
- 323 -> 201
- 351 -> 259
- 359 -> 245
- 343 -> 236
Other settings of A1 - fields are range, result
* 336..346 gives 224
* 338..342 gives 218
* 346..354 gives 272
